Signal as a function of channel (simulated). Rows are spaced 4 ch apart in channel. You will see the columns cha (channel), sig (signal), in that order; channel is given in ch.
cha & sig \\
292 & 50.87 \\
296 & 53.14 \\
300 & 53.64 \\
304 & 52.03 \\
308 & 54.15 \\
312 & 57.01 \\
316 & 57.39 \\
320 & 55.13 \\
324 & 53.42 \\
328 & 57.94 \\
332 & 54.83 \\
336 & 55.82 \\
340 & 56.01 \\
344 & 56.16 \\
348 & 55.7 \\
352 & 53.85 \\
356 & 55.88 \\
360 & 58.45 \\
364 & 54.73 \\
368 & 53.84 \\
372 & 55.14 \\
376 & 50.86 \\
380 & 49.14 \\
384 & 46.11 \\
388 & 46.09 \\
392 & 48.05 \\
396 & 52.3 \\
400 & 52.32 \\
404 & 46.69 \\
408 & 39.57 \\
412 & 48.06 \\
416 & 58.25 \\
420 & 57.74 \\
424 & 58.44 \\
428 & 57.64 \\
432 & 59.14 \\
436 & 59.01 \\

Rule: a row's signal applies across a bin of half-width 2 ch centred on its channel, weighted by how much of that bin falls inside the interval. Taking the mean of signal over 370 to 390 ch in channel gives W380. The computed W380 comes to 49.5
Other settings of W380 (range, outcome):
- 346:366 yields 55.7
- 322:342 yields 55.6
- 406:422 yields 50.9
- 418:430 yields 57.9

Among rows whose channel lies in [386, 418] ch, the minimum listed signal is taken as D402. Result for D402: 39.57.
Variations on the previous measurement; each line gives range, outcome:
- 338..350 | 55.7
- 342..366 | 53.85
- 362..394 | 46.09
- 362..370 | 53.84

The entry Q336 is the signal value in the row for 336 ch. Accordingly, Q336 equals 55.82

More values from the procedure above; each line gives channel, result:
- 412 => 48.06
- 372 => 55.14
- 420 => 57.74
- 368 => 53.84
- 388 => 46.09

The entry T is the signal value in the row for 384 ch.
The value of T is 46.11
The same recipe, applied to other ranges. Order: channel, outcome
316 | 57.39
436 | 59.01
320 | 55.13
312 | 57.01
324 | 53.42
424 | 58.44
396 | 52.3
